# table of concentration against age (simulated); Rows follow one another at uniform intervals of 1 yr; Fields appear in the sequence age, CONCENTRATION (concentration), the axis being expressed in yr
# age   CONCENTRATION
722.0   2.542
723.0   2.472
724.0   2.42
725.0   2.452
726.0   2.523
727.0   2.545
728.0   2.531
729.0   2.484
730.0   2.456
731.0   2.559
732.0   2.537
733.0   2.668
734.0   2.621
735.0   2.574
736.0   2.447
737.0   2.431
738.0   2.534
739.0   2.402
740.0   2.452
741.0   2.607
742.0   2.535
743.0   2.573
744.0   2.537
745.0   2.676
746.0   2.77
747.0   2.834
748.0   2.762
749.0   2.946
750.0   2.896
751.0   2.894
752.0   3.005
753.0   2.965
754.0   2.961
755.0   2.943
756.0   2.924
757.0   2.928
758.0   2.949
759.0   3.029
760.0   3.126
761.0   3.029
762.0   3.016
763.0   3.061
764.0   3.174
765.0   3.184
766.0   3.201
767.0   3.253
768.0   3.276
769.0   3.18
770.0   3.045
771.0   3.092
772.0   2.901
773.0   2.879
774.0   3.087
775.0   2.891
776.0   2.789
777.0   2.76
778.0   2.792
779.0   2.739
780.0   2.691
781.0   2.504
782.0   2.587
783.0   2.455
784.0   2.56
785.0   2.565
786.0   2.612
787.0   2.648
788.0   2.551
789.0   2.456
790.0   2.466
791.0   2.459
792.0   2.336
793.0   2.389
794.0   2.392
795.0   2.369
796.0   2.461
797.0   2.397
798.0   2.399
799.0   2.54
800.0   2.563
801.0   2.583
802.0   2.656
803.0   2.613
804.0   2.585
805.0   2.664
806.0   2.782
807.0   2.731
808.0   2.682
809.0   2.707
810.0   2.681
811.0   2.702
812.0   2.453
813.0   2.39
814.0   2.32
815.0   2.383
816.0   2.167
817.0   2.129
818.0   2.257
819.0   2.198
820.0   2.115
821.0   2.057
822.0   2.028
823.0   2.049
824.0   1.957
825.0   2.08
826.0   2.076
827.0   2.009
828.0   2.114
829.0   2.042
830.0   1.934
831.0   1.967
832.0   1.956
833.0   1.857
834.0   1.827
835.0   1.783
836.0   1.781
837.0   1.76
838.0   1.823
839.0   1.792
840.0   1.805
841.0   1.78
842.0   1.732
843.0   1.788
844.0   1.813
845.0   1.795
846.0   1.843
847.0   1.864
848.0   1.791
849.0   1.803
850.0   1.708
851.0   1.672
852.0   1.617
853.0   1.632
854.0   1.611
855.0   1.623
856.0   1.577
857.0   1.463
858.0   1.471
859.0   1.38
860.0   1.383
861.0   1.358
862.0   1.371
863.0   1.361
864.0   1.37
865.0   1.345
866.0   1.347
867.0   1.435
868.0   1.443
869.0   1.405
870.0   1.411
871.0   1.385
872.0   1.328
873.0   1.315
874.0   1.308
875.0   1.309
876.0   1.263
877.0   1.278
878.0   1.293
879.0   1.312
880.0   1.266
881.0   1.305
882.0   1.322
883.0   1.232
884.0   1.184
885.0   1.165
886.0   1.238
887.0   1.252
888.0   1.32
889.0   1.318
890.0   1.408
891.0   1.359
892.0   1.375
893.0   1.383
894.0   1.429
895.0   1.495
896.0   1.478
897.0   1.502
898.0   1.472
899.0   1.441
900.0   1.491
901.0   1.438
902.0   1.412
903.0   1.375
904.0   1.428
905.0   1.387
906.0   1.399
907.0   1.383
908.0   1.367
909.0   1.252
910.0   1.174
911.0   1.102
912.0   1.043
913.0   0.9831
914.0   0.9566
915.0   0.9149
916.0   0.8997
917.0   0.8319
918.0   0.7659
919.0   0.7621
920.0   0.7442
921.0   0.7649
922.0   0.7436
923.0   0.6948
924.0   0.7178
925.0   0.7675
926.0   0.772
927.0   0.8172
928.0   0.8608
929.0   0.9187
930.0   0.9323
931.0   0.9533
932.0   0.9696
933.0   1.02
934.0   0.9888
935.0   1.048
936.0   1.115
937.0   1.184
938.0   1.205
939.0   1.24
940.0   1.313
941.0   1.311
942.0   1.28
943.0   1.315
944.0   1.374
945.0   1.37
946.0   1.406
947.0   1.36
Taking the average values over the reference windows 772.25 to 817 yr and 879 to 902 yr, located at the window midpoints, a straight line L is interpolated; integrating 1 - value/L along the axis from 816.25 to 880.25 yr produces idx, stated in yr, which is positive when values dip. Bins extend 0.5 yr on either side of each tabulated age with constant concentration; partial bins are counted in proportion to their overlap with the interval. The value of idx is 7.4 yr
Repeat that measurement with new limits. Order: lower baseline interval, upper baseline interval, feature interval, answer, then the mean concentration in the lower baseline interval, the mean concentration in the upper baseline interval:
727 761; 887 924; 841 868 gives 1.6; 2.72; 1.2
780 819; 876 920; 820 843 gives 2.0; 2.5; 1.25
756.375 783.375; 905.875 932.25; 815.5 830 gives 1.0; 2.95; 0.937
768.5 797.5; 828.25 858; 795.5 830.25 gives -2.2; 2.66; 1.77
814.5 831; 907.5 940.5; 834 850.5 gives 0.7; 2.1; 0.964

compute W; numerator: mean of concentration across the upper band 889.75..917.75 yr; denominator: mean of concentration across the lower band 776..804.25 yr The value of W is 0.5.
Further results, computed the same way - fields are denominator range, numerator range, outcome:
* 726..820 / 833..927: 0.51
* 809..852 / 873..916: 0.65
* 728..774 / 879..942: 0.41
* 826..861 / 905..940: 0.56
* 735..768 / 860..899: 0.47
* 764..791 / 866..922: 0.45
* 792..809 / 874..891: 0.50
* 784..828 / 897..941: 0.45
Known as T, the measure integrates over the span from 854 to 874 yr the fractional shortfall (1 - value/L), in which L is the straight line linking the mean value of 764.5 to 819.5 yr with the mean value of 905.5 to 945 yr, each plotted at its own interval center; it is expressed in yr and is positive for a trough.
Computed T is 4.03 yr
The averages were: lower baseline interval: 2.64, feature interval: 1.41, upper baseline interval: 1.03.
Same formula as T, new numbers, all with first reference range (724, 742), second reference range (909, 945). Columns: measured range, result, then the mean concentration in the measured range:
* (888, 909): -3.4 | 1.41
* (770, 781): -3.4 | 2.85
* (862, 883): 1.2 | 1.34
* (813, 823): -1.8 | 2.19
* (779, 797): -3.6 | 2.5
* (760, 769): -3.5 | 3.15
